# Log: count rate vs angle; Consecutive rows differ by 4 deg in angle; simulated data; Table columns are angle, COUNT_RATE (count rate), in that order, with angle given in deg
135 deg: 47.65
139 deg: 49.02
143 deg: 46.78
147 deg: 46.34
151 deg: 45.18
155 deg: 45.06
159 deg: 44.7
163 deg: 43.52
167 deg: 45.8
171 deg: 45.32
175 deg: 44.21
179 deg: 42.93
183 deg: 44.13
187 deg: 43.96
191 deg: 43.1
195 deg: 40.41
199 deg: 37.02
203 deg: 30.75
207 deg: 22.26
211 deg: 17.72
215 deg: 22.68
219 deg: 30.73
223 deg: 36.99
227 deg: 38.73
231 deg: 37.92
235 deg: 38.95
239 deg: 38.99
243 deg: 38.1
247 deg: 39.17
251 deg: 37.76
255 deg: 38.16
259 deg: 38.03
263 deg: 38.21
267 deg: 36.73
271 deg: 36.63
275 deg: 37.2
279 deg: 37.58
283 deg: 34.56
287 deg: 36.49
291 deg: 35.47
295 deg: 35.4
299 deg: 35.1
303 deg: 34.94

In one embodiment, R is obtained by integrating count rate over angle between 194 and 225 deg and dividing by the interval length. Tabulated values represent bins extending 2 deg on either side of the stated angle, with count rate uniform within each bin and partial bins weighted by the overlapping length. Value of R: 29.5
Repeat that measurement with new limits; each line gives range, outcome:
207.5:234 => 30.6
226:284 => 37.8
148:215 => 39.3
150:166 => 44.7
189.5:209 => 34.5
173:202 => 41.9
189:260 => 34.8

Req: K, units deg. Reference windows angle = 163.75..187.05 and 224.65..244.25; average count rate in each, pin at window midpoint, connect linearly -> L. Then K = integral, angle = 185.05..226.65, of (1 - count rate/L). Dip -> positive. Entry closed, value 8.7 deg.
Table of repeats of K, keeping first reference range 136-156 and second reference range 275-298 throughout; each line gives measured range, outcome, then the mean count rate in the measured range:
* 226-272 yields 0.79 deg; 38.1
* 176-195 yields 0.17 deg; 43.2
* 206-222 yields 6.62 deg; 24.3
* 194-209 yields 3.67 deg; 32.1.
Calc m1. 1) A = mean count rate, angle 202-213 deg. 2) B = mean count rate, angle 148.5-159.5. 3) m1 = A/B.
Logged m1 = 0.51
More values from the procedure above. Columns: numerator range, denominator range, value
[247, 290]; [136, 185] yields 0.82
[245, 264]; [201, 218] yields 1.61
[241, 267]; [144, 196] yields 0.86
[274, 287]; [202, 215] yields 1.59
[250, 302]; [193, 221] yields 1.27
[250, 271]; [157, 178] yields 0.84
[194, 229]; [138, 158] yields 0.66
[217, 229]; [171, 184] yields 0.81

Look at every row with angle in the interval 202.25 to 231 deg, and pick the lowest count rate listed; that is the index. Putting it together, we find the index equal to 17.72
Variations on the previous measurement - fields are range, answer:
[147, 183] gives 42.93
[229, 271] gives 36.63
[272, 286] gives 34.56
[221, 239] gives 36.99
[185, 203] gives 30.75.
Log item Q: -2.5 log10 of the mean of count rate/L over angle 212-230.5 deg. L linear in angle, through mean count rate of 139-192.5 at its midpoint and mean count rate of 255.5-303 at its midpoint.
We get 0.26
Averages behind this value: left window 44.9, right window 36.5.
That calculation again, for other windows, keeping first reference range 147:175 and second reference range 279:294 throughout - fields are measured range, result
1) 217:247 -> 0.067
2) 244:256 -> 0.003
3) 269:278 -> -0.008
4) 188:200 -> 0.047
